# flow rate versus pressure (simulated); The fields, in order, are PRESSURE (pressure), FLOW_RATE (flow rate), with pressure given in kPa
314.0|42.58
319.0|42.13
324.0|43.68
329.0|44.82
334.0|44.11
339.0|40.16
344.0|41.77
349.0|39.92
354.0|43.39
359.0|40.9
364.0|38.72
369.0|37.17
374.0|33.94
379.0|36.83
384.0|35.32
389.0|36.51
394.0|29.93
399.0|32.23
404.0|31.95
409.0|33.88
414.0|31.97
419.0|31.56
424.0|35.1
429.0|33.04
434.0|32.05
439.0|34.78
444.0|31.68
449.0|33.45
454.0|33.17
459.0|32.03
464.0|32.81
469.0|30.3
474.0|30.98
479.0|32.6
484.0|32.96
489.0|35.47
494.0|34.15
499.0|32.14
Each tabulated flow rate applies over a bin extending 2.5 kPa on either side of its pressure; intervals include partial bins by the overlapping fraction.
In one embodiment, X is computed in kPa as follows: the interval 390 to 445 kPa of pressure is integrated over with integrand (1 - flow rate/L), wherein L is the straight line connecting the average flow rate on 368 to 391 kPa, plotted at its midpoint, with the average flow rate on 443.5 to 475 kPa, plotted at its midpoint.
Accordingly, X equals 2.2 kPa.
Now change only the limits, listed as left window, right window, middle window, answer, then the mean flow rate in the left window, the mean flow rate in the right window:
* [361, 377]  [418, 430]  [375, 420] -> 2.1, 36.8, 33.5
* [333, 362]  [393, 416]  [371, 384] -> 0.4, 41.5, 32.1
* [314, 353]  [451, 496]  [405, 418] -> 1.5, 42.4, 32.7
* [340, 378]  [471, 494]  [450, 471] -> 1.2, 39.3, 33.1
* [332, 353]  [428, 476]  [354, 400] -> 3.0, 41.6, 32.4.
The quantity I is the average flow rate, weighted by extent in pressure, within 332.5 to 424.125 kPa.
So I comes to 36.6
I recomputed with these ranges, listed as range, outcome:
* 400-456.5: 32.9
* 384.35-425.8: 33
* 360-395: 36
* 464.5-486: 31.8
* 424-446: 33.2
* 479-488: 33.3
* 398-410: 32.6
